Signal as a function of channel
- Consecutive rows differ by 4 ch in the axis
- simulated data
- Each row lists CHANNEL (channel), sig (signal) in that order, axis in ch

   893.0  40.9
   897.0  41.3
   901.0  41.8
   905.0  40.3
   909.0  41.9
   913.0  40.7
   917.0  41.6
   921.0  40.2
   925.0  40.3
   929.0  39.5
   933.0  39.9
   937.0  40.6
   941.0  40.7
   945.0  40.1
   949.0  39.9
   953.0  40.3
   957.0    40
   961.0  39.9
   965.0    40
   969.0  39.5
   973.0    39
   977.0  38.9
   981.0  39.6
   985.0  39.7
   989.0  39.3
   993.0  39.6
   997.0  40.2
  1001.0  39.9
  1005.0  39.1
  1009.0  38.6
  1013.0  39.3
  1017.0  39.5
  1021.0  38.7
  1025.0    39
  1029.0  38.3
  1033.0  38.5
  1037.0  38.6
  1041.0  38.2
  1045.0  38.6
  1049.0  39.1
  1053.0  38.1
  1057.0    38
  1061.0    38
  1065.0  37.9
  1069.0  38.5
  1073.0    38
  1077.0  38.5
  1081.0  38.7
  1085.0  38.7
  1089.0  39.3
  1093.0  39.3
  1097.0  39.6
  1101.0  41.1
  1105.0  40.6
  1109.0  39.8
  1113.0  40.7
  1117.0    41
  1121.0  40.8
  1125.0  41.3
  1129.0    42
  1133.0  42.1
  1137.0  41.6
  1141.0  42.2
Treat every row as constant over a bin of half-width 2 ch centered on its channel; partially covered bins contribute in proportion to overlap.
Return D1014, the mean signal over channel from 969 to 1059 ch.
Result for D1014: 39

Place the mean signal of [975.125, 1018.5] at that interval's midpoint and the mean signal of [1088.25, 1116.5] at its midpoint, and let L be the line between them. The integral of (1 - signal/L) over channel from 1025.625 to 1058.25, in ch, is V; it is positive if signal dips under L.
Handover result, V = 1.0 ch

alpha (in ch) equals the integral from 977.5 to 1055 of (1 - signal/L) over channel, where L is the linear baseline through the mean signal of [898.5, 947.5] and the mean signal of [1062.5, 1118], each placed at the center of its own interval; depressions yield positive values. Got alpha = 1.7 ch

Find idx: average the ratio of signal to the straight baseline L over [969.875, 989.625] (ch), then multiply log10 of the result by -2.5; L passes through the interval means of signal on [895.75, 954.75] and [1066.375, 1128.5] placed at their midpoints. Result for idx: 0.03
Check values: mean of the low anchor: 40.6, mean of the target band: 39.3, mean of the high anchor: 39.8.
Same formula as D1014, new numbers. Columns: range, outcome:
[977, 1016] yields 39.4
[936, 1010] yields 39.7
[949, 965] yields 40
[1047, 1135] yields 39.6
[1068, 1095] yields 38.7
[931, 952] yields 40.2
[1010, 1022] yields 39.2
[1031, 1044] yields 38.4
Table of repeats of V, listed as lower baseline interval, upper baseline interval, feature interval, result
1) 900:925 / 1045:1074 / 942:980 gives 0.32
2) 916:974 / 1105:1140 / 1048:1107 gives 2.89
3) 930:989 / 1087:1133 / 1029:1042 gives 0.57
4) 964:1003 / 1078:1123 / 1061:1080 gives 0.77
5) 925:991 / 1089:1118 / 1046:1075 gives 1.34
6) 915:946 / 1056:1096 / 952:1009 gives 0.21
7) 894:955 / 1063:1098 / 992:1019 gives 0.11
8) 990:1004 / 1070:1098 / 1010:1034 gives 0.39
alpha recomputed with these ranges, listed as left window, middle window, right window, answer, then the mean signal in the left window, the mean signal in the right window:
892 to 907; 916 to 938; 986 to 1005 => 0.2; 41.1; 39.7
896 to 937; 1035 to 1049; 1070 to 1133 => 0.6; 40.7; 40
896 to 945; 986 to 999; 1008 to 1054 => -0.1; 40.7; 38.7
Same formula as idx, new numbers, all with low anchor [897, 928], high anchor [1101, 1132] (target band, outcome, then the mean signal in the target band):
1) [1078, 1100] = 0.048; 39.2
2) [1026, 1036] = 0.067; 38.5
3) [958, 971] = 0.030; 39.8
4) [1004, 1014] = 0.054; 39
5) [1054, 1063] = 0.081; 38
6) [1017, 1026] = 0.053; 39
